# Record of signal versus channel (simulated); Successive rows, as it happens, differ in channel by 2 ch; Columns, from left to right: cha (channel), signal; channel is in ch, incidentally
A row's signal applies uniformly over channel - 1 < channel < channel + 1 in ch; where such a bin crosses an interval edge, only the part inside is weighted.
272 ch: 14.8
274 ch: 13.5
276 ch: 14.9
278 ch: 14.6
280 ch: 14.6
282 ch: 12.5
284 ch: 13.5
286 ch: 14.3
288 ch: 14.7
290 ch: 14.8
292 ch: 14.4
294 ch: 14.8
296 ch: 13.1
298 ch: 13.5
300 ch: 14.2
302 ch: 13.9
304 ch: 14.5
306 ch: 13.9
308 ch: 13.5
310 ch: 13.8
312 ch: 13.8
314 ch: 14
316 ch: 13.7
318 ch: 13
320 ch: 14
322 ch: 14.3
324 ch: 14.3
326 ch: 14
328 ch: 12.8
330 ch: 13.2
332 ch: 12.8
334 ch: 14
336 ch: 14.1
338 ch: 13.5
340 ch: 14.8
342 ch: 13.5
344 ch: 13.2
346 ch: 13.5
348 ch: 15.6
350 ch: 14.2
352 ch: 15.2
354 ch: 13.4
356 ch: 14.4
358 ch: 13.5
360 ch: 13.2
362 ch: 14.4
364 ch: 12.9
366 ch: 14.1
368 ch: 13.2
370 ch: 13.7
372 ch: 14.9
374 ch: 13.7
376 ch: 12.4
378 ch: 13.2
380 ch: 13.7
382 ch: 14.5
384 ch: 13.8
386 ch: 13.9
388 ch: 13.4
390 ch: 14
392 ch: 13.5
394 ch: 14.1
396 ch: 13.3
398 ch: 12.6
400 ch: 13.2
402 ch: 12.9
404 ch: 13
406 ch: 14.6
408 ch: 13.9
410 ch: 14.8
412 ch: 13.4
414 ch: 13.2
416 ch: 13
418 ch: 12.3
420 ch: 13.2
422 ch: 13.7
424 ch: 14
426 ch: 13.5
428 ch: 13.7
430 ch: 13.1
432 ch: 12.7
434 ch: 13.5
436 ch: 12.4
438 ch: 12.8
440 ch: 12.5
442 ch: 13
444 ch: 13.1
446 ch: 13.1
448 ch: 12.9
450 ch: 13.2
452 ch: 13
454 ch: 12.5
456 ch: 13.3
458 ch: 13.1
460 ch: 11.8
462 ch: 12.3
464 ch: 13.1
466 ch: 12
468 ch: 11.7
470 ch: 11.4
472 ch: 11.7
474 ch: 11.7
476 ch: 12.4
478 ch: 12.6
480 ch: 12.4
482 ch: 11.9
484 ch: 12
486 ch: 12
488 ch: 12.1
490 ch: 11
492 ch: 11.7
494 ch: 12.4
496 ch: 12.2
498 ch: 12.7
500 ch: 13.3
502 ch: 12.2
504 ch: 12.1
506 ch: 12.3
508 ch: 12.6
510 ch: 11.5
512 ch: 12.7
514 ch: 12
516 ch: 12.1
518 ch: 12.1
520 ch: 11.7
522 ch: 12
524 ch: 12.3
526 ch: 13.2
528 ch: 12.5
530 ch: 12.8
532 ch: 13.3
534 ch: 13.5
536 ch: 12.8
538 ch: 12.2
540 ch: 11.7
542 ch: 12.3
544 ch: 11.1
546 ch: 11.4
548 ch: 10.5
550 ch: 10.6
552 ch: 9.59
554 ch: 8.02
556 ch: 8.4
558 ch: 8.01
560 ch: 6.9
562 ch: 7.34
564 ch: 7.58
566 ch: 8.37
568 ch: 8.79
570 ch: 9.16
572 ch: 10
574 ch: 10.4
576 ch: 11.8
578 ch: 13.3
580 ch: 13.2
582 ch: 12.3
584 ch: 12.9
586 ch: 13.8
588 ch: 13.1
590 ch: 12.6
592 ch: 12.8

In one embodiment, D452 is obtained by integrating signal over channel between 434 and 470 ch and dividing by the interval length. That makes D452 12.7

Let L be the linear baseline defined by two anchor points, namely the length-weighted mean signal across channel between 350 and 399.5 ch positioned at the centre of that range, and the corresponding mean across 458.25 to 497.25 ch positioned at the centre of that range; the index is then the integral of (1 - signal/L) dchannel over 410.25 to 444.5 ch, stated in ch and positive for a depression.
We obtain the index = -0.8 ch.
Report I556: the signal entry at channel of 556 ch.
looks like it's 8.4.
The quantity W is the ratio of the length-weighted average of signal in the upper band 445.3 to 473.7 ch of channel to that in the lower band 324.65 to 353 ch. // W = 0.9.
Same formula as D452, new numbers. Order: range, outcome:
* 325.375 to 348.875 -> 13.7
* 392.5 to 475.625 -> 13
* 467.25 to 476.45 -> 11.7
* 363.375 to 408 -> 13.6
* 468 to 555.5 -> 11.9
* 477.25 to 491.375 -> 12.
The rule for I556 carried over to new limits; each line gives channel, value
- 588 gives 13.1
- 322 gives 14.3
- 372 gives 14.9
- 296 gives 13.1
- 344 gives 13.2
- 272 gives 14.8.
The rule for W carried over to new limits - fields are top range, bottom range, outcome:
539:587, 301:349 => 0.75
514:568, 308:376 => 0.78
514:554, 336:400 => 0.86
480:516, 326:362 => 0.88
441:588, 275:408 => 0.85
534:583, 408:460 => 0.78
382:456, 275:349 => 0.96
